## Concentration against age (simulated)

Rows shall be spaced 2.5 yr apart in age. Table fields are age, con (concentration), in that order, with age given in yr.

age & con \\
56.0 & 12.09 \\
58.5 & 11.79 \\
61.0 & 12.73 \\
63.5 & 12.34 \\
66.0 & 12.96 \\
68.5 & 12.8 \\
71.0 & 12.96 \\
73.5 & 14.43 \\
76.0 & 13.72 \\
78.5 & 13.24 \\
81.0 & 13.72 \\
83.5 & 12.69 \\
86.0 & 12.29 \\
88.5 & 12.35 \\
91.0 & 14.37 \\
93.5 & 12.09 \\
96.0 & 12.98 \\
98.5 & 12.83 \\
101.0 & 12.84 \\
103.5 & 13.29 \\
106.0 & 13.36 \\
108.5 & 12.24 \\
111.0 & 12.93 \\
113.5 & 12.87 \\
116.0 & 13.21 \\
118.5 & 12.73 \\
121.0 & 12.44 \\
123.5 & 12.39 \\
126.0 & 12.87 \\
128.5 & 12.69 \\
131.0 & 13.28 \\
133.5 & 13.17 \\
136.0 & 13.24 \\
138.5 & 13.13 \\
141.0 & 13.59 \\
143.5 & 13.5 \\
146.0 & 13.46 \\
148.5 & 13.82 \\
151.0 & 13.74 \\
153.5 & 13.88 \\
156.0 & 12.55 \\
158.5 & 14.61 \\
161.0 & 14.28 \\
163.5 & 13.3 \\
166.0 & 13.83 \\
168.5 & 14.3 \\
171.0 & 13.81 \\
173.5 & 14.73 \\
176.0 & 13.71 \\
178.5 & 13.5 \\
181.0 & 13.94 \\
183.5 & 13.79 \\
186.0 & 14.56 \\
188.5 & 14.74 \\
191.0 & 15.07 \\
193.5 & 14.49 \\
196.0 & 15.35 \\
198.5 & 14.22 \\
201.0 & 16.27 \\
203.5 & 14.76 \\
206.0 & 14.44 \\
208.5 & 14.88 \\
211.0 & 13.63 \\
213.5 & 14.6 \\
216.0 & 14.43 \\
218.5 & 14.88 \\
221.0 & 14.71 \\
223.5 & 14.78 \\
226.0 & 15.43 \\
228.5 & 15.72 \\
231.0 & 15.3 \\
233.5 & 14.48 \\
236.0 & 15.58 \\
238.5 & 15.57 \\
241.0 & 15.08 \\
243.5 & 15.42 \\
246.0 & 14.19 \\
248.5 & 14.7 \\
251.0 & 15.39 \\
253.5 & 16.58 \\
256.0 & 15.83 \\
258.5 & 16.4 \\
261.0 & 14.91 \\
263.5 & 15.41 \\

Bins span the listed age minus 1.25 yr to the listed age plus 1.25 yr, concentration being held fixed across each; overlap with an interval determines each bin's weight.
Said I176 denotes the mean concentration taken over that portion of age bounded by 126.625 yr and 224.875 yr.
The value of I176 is 14.1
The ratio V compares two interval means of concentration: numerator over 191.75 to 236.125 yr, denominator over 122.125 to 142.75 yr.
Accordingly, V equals 1.1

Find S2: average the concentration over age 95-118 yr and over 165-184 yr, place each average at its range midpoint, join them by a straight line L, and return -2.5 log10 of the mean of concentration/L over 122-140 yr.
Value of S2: 0.028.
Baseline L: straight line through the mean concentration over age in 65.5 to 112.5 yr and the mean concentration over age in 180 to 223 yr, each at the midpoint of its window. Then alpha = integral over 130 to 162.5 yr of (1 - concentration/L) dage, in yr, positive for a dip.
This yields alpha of 0.72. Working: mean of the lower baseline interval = 13.1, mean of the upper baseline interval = 14.6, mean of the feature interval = 13.6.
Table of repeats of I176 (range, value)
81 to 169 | 13.2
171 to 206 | 14.5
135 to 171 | 13.7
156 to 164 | 13.9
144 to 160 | 13.7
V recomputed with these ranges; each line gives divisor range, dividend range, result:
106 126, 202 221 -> 1.14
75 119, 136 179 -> 1.06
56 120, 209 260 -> 1.17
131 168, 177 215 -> 1.07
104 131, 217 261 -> 1.19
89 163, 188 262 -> 1.14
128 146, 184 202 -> 1.12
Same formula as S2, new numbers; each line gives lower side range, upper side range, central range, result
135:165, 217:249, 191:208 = -0.03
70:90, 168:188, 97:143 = 0.05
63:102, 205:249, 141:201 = 0.01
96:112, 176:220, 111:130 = 0.04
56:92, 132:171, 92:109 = 0.03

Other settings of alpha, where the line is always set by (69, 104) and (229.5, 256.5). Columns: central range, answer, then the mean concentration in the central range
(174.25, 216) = 0.33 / 14.5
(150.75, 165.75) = 0.40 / 13.7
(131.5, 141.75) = 0.40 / 13.3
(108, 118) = 0.47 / 12.8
